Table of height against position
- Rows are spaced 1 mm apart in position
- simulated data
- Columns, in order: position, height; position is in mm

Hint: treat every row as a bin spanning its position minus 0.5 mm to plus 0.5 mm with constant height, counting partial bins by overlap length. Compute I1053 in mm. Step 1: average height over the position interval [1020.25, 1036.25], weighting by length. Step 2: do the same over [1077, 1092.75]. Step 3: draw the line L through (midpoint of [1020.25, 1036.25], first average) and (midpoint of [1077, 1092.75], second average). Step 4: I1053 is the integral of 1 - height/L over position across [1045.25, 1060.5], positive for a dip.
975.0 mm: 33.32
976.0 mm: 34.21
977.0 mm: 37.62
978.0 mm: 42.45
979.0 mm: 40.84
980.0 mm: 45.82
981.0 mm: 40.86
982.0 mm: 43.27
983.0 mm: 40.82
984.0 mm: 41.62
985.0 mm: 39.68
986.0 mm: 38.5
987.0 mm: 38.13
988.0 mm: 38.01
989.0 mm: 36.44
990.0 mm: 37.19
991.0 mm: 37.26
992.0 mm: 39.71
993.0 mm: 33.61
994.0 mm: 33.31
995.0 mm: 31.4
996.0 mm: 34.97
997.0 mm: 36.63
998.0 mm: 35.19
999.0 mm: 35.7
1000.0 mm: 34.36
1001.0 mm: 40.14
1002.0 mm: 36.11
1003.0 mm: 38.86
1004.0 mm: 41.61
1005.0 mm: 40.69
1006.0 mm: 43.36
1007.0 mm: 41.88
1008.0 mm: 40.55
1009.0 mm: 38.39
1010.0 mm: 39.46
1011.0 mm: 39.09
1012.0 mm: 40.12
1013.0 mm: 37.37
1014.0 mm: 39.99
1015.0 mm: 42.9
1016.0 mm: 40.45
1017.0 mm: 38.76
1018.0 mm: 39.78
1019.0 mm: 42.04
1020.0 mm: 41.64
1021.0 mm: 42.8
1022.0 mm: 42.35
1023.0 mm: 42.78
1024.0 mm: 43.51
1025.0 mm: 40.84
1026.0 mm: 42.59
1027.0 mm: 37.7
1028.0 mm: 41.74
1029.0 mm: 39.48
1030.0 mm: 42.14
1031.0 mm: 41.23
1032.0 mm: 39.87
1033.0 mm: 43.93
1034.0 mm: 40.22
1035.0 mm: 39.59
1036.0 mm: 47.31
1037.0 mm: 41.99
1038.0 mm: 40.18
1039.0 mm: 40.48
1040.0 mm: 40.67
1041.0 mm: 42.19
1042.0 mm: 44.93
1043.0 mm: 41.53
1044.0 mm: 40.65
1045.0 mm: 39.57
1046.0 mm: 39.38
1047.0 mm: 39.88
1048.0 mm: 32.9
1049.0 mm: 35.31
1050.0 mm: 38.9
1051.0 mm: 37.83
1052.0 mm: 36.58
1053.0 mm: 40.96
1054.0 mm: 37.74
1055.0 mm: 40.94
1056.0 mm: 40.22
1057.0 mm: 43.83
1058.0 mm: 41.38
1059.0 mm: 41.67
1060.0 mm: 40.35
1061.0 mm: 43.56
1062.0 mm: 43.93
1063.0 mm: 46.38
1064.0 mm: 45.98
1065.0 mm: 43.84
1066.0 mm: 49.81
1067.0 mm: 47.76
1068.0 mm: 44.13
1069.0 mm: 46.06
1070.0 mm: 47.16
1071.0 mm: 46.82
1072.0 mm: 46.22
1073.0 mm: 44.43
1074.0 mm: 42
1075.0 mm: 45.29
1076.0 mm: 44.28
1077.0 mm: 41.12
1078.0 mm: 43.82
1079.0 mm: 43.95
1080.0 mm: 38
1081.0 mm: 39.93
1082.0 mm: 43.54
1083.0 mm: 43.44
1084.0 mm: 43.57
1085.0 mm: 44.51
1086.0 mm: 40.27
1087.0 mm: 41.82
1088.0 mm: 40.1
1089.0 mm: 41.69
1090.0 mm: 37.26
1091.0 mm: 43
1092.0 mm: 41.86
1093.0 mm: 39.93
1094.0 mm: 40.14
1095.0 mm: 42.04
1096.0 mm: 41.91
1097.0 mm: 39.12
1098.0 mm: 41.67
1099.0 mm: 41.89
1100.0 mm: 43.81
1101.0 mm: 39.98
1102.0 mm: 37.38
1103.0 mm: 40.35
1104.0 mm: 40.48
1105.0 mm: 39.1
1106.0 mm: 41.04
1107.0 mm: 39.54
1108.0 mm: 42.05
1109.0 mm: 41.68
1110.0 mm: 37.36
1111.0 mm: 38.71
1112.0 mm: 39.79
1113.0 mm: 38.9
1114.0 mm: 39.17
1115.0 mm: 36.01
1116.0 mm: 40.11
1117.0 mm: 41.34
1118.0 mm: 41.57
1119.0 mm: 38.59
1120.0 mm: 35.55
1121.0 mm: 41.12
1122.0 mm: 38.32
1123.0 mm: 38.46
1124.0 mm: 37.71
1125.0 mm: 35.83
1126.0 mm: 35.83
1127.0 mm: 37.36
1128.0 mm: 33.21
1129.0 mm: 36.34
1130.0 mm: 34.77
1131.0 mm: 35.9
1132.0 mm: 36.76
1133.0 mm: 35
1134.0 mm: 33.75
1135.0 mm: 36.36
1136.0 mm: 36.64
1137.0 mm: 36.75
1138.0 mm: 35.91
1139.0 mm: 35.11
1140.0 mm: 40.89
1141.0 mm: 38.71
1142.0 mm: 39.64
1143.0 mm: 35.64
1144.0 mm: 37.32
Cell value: 0.9 mm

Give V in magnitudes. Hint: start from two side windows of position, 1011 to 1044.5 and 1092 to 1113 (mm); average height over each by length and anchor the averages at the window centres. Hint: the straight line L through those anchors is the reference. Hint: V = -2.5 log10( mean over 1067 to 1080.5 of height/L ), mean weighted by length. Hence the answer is -0.089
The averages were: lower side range 41.3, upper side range 40.4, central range 44.2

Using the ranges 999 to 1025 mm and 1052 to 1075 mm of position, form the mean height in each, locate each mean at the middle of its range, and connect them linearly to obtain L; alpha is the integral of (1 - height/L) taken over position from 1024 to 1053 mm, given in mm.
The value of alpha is 1.1 mm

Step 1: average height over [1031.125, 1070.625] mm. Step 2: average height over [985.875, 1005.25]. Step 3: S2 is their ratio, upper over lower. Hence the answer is 1.1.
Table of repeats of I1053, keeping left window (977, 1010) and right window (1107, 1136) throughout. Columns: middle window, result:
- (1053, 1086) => -4.66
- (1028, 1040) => -0.96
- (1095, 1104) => -0.68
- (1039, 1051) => -0.40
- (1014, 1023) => -0.67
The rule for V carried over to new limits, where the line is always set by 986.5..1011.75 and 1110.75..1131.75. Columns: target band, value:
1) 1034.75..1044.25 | -0.12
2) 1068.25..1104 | -0.12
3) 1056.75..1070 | -0.18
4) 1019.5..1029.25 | -0.11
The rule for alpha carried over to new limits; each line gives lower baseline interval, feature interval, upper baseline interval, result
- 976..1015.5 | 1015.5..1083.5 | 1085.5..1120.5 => -4.3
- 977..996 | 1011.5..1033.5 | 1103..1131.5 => -1.4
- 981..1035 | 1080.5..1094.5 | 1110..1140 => -1.3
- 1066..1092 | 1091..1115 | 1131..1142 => 0.1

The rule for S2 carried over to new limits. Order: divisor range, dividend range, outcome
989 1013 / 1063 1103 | 1.13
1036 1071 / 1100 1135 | 0.91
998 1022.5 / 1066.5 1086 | 1.10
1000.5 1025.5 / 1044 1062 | 0.98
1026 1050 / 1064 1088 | 1.08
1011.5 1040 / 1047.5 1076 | 1.03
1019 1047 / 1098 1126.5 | 0.95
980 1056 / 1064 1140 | 1.02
